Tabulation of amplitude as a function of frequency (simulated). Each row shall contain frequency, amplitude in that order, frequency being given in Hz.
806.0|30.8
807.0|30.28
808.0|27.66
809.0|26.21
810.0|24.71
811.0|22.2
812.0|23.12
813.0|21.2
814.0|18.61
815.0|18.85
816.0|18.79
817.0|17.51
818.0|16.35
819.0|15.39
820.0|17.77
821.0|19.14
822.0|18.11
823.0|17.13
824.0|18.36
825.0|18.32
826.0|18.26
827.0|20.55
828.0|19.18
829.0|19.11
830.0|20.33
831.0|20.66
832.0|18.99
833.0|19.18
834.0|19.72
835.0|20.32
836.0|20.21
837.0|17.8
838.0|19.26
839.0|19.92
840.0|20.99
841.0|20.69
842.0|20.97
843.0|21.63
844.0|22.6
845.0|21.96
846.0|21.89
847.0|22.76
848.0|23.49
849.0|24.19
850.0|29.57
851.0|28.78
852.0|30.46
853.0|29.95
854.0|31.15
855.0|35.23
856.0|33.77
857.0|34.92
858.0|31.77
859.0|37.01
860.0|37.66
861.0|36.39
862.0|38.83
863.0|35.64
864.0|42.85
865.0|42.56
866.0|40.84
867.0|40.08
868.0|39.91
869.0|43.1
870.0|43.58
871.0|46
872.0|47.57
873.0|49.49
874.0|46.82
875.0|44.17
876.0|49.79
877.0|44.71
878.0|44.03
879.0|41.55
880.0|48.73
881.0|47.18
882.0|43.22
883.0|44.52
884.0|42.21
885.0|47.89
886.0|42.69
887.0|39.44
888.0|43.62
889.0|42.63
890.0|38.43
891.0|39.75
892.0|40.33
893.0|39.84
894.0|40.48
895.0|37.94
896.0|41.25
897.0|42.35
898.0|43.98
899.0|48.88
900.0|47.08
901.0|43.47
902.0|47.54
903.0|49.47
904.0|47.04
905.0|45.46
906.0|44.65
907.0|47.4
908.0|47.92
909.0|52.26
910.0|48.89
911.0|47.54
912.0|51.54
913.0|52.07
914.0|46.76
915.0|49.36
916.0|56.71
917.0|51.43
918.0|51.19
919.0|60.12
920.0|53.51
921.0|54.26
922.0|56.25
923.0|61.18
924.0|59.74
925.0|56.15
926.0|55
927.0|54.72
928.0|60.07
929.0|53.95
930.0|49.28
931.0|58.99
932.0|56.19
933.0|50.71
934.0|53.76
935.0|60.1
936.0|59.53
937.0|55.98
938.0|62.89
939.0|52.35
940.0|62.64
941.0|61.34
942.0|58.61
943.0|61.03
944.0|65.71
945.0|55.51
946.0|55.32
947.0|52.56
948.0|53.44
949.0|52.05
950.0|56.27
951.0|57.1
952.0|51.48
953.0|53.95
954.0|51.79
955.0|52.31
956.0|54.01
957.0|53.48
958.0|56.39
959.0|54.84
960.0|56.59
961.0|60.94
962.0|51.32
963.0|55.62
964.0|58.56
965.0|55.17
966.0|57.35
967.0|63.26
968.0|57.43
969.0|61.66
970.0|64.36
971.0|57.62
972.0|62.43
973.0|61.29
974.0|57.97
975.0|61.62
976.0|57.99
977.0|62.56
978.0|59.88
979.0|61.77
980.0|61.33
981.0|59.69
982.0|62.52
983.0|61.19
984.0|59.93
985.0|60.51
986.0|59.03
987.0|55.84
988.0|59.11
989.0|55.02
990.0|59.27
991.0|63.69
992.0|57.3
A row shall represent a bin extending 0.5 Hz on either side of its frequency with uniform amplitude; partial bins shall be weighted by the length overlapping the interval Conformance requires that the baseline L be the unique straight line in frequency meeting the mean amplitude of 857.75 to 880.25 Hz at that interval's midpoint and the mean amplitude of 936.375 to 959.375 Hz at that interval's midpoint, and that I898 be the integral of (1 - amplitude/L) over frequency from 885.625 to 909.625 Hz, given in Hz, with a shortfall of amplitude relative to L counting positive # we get 1.8 Hz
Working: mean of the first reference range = 42.4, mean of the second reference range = 56.2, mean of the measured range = 43.9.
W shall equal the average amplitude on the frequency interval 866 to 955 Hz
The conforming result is 49.9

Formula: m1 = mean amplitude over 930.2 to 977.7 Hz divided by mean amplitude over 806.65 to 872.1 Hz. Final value 2.2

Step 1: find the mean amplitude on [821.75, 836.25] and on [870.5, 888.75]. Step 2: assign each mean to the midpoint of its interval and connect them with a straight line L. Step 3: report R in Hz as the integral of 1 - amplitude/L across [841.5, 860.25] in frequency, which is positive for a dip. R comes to 1.5 Hz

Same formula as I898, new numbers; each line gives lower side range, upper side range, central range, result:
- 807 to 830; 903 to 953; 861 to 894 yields -4.0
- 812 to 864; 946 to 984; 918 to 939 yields -3.8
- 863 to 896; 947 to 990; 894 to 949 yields -2.8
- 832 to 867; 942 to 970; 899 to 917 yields -2.1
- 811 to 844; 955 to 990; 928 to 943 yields -2.6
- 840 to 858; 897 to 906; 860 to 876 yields -4.1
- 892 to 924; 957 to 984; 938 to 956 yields -0.3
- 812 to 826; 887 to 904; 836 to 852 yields 2.3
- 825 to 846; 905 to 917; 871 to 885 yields -3.5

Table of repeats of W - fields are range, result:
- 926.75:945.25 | 57.6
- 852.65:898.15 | 41.2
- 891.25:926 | 49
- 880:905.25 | 43.6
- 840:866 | 30.3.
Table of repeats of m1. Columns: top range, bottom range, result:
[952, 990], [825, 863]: 2.31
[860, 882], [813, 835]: 2.32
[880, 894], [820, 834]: 2.24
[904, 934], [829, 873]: 1.77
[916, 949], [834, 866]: 2.00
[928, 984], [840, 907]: 1.49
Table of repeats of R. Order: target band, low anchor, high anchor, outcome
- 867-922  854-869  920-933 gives 0.7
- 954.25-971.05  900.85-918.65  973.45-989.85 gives 0.0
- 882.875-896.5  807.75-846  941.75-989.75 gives -1.6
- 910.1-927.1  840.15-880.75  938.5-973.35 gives -1.8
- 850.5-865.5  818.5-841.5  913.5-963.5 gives -3.4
